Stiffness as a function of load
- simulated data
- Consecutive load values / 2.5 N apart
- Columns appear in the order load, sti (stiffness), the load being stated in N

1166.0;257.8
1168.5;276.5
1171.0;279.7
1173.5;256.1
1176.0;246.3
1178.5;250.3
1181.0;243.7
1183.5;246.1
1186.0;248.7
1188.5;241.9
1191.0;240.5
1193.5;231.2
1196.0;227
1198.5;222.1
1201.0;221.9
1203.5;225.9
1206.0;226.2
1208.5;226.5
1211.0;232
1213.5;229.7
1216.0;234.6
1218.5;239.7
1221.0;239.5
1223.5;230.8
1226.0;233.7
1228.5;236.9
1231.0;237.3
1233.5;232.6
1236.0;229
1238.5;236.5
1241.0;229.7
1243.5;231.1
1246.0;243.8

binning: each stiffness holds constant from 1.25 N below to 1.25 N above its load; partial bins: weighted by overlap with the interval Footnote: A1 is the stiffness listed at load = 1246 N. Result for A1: 243.8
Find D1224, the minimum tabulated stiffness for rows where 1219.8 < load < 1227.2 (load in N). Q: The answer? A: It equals 230.8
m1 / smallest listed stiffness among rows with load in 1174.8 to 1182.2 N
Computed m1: 243.7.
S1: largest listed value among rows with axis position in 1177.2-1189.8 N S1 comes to 250.3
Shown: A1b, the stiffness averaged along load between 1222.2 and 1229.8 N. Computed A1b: 234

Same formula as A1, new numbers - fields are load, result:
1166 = 257.8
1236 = 229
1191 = 240.5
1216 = 234.6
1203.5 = 225.9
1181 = 243.7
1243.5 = 231.1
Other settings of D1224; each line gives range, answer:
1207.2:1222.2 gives 226.5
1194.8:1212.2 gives 221.9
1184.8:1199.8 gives 222.1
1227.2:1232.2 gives 236.9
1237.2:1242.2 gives 229.7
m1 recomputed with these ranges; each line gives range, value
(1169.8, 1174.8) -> 256.1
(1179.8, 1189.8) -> 241.9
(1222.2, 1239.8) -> 229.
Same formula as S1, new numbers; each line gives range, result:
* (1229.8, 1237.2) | 237.3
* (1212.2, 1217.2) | 234.6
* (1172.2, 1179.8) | 256.1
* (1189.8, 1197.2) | 240.5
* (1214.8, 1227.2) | 239.7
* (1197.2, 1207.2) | 226.2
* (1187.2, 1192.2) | 241.9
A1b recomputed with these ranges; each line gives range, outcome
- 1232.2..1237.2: 231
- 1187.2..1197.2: 235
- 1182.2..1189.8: 246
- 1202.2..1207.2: 226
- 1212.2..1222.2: 236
